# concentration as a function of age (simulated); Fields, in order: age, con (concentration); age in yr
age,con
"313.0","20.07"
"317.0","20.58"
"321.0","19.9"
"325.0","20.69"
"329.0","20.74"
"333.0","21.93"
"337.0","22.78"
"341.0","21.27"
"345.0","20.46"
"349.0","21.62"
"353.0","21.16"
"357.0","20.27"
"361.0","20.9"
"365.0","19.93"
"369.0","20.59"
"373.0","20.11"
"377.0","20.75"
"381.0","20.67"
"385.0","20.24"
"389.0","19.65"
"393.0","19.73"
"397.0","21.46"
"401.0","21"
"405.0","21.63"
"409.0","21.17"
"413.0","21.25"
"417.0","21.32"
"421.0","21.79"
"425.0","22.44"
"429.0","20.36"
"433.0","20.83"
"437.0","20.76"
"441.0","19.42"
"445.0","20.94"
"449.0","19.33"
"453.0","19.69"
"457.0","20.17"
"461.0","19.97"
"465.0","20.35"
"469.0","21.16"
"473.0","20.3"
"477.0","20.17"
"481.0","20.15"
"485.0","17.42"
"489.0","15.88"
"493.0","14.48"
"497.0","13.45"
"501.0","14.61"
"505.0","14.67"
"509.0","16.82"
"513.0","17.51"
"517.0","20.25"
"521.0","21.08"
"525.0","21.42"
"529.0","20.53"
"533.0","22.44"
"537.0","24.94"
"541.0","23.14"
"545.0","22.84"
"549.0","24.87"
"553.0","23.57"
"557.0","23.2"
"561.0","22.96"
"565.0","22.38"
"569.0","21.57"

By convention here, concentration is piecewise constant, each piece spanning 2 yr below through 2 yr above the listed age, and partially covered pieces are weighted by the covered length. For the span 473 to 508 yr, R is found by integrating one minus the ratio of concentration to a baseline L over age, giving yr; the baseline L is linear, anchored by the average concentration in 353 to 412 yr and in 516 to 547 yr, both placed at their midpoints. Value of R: 8.2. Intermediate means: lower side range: 20.6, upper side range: 22.1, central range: 16.6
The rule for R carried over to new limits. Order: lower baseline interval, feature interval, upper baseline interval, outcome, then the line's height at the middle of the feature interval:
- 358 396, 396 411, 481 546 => -1.0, 20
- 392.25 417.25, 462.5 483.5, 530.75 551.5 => 1.9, 22.4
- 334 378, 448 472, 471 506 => -3.3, 17.7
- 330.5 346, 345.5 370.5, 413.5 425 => 1.1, 21.7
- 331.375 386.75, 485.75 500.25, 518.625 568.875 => 4.8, 22.2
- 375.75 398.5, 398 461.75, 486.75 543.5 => -3.1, 19.8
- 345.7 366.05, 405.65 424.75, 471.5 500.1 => -2.3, 19.2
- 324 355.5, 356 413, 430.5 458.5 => 0.6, 20.8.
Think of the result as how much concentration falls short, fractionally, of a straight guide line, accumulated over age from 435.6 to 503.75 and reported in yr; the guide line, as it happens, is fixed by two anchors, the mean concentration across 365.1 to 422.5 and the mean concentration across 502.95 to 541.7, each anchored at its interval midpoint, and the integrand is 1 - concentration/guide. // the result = 5.91 yr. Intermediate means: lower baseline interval 20.8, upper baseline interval 20.2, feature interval 18.7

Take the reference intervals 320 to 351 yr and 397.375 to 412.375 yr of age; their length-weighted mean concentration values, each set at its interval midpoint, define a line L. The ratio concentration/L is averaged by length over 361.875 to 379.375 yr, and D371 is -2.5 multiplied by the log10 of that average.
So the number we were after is 0.05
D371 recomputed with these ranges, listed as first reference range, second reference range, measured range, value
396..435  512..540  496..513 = 0.36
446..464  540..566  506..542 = 0.08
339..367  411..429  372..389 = 0.04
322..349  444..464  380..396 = 0.03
